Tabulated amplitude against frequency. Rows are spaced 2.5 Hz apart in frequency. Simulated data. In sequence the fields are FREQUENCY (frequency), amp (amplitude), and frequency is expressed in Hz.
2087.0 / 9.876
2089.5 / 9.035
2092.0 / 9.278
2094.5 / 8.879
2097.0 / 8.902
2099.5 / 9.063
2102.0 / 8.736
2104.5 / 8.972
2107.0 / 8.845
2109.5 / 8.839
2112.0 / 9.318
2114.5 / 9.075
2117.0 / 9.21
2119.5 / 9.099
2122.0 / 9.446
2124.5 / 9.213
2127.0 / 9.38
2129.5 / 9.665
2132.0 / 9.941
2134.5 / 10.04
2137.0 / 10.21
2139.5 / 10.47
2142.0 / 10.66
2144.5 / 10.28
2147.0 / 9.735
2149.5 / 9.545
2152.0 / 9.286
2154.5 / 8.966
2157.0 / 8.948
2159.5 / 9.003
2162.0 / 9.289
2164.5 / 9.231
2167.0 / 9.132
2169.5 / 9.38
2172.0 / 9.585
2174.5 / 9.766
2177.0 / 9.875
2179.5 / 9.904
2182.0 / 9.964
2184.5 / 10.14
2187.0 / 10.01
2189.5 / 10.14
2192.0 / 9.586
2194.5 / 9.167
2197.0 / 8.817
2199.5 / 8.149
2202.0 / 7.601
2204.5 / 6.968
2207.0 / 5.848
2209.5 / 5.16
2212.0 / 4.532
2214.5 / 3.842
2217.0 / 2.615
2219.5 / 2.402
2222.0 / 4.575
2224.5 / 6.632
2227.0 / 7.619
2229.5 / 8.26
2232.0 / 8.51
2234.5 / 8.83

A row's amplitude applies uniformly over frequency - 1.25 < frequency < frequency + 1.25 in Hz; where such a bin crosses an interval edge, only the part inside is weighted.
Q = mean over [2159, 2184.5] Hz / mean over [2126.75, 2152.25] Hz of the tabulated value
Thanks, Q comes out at 0.96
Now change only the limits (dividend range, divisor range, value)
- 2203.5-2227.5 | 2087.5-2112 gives 0.55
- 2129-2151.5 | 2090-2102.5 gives 1.12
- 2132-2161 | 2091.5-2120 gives 1.08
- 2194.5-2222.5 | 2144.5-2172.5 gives 0.61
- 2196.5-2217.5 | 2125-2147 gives 0.59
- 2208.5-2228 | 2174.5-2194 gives 0.47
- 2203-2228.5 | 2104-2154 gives 0.53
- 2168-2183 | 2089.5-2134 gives 1.06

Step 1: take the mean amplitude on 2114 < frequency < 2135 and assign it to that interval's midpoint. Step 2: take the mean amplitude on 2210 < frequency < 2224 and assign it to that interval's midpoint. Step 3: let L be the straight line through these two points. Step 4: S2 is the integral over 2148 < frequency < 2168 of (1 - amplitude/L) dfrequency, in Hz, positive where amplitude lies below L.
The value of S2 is -4.8 Hz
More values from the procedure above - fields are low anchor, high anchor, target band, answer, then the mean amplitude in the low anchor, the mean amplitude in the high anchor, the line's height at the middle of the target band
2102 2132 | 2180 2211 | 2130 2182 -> -4.9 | 9.2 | 8.47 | 8.84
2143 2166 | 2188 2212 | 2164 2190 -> -3.6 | 9.38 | 7.78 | 8.59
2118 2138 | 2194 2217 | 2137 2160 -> -2.5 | 9.61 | 6.37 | 8.76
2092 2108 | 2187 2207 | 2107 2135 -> -1.6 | 8.93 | 8.54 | 8.85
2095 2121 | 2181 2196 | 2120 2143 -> -1.5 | 9.01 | 9.82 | 9.24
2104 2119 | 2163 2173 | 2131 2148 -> -1.9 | 9.05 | 9.32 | 9.19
